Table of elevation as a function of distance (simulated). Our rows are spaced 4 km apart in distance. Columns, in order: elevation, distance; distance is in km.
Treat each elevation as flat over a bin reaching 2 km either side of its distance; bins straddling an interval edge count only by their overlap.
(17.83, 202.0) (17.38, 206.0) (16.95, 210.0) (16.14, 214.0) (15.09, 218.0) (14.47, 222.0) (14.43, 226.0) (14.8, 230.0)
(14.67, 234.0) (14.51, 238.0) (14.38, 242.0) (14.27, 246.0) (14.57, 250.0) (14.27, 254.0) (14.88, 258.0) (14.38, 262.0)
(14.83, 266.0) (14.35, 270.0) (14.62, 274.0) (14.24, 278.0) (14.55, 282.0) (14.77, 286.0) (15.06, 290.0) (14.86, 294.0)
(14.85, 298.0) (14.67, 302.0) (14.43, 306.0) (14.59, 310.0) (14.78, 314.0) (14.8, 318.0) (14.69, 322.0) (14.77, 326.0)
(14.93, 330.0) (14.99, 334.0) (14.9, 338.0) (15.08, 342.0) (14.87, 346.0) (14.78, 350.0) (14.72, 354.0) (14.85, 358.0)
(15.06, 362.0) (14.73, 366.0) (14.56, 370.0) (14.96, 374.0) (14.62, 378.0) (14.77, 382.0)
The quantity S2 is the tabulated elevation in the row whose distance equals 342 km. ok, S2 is 15.08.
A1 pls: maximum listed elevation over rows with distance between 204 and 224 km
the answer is 17.38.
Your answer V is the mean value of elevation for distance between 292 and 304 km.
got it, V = 14.8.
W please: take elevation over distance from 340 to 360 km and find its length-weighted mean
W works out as 14.9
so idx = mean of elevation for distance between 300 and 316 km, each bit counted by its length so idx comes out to 14.6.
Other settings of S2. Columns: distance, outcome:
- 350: 14.78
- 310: 14.59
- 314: 14.78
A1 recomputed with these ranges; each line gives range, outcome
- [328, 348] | 15.08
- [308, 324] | 14.8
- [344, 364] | 15.06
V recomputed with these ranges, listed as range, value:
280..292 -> 14.8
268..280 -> 14.4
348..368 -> 14.8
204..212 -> 17.2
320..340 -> 14.9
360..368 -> 14.9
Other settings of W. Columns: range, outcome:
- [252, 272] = 14.5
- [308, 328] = 14.7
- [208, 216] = 16.5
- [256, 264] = 14.6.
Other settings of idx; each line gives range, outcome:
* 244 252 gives 14.4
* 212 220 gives 15.6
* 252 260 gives 14.6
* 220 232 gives 14.6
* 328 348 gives 15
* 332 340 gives 14.9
